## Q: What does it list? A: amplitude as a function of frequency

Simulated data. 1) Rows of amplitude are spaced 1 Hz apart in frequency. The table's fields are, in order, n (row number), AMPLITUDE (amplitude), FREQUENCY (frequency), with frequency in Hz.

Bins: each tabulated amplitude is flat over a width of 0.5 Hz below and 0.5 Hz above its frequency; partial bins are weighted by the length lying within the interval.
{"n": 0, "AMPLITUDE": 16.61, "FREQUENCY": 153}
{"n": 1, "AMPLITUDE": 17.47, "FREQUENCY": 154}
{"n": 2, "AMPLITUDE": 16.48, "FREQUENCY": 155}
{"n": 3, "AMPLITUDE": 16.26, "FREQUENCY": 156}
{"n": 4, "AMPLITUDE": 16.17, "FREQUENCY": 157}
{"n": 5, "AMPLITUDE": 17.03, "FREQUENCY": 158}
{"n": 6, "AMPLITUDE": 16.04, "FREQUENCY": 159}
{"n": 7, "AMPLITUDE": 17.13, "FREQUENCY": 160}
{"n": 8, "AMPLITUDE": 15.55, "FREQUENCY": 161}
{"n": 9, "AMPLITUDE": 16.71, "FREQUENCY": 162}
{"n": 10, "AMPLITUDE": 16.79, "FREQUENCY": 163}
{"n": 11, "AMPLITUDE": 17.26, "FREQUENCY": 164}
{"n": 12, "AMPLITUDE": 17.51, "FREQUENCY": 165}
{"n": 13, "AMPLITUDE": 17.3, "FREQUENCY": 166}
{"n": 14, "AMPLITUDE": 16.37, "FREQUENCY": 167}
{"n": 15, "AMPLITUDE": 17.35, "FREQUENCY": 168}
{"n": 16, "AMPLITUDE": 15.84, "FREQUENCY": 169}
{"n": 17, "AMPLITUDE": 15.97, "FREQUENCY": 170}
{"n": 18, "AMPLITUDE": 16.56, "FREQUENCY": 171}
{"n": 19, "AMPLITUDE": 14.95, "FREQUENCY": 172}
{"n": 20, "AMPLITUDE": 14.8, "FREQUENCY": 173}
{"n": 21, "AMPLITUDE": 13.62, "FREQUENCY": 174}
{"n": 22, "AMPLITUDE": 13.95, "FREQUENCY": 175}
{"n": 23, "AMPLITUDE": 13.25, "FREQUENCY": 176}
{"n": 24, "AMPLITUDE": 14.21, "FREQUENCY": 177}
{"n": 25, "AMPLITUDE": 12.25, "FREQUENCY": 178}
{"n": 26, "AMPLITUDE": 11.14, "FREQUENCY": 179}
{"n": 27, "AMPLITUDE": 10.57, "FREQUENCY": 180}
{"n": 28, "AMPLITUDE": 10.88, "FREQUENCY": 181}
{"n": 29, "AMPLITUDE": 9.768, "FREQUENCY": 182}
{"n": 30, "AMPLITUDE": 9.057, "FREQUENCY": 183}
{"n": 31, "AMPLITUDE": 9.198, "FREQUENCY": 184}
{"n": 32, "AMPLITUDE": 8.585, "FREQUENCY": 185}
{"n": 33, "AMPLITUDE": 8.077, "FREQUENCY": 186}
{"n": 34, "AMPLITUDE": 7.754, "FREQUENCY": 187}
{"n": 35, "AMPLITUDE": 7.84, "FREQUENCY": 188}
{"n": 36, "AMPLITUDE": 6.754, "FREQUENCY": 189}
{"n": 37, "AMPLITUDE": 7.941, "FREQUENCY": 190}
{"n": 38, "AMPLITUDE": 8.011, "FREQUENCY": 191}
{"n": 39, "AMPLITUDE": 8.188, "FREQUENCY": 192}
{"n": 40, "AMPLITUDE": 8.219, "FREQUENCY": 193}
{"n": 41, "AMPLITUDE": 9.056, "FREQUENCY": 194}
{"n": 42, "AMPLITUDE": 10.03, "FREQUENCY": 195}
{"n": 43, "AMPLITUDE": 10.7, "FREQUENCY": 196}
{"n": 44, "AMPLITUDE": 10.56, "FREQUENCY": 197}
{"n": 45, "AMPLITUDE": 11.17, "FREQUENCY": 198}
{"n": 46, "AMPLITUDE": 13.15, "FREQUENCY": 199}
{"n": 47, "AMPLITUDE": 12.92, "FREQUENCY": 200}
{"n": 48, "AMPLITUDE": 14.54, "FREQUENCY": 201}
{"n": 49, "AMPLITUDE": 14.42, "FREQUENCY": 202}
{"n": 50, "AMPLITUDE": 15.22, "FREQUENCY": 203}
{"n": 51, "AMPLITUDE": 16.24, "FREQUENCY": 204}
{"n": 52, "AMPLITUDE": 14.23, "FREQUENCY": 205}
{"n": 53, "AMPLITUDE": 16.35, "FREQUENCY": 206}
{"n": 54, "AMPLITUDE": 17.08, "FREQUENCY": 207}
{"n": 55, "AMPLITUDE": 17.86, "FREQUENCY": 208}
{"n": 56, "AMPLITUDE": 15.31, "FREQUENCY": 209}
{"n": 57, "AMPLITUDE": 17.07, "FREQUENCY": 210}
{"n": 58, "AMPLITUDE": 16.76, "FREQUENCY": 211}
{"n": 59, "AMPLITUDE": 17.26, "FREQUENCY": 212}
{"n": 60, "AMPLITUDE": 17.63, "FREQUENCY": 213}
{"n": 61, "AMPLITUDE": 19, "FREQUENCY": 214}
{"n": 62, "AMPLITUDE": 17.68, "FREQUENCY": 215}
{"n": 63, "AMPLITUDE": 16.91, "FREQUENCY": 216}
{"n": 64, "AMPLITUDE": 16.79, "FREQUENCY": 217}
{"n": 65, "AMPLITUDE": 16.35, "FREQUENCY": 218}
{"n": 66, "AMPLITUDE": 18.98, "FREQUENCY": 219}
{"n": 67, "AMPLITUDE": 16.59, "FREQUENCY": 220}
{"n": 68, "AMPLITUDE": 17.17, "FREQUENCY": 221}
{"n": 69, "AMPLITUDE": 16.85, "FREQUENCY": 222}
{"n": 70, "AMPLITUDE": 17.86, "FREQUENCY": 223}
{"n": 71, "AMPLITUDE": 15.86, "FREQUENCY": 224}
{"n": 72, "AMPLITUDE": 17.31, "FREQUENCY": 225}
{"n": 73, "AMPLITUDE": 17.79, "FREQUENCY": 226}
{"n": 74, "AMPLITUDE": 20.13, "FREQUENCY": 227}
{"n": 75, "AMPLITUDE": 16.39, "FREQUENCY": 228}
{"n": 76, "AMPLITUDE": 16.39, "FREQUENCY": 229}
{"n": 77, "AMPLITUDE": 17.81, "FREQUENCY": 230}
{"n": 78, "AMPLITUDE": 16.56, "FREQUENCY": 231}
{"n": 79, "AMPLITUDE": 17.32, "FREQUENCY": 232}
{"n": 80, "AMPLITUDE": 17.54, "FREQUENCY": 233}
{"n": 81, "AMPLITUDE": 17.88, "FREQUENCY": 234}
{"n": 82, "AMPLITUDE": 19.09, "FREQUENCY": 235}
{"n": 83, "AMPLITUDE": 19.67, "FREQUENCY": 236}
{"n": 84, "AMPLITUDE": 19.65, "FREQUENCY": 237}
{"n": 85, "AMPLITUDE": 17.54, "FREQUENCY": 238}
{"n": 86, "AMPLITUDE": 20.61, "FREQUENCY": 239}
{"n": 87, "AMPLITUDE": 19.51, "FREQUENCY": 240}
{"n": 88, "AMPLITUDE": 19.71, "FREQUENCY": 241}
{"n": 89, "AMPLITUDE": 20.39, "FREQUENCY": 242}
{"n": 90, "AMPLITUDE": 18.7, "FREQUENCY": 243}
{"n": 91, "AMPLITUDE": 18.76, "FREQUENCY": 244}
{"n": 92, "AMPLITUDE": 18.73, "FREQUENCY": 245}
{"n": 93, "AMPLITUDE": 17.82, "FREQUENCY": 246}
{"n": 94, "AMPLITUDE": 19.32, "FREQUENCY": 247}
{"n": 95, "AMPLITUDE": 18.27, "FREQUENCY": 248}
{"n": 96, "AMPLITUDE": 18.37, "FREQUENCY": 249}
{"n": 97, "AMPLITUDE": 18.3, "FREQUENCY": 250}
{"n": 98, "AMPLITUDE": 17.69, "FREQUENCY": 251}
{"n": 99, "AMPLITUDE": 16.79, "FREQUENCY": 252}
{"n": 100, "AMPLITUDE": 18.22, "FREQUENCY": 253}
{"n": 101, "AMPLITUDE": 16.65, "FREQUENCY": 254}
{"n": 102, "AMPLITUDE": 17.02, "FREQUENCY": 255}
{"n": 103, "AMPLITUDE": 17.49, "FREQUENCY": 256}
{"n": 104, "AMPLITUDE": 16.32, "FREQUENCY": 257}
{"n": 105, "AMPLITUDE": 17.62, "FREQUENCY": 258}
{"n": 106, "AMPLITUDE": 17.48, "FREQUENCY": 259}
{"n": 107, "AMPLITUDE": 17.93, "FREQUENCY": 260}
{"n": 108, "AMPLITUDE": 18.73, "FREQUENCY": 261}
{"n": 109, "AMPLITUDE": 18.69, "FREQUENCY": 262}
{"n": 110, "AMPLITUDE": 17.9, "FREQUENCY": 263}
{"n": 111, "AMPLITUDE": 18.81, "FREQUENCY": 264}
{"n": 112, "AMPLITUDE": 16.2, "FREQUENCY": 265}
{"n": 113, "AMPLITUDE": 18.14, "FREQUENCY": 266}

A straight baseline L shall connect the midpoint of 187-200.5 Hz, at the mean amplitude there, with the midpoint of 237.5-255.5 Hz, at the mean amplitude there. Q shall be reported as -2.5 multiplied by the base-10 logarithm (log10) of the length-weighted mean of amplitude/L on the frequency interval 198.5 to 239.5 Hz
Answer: -0.24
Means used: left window 9.51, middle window 17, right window 18.5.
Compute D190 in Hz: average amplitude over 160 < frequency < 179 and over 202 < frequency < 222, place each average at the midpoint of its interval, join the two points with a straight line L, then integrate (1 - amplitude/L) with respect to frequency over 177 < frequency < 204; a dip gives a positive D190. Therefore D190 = 9.6 Hz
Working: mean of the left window 15.5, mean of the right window 16.8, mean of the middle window 10.4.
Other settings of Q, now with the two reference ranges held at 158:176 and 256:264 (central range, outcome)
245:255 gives -0.02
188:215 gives 0.25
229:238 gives -0.04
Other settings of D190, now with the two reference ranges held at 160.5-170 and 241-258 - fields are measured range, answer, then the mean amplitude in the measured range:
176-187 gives 4.3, 10.4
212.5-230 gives 0.2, 17.4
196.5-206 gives 1.9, 13.8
